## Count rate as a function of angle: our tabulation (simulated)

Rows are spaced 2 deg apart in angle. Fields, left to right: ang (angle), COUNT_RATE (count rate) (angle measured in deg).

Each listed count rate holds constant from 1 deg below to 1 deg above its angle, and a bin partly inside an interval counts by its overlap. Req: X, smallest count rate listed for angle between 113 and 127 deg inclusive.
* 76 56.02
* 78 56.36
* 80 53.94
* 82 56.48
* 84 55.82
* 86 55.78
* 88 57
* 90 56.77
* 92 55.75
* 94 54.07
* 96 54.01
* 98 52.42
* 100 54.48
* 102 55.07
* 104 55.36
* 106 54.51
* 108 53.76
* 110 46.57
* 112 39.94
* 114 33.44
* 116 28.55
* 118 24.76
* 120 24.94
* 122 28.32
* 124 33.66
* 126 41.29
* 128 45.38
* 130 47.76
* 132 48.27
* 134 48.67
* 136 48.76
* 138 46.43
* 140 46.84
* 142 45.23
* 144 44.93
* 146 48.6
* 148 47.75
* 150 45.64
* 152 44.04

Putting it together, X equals 24.76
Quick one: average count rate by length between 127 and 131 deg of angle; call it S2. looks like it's 46.6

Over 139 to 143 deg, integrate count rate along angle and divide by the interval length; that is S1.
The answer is 46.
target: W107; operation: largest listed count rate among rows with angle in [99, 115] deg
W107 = 55.36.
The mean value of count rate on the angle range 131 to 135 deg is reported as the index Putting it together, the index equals 48.5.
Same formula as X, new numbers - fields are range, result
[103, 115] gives 33.44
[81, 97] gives 54.01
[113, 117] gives 28.55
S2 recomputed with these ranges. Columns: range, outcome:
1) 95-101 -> 53.6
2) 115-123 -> 26.6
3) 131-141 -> 47.8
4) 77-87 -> 55.7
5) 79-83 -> 55.2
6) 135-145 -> 46.4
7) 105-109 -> 54.1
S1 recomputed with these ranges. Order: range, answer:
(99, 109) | 54.6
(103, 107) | 54.9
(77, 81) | 55.1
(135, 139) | 47.6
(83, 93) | 56.2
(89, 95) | 55.5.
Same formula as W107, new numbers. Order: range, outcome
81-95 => 57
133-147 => 48.76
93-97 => 54.07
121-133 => 48.27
